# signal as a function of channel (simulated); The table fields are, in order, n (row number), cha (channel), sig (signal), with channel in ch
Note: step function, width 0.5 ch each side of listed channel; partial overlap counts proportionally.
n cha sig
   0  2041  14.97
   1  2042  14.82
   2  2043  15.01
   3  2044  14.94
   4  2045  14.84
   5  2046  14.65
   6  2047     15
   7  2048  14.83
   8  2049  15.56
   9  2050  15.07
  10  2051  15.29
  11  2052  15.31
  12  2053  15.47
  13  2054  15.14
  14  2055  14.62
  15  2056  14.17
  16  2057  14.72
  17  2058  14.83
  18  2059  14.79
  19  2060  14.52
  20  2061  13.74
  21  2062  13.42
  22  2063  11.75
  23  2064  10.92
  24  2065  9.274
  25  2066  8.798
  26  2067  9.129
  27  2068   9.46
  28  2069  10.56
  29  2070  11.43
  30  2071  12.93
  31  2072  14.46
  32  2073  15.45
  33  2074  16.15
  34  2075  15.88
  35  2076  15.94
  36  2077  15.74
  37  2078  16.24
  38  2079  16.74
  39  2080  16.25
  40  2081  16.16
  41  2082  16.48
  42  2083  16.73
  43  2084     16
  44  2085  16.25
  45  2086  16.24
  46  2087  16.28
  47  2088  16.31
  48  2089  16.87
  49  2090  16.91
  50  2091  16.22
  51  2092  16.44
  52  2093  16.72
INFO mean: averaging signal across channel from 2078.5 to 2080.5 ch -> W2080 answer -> 16.5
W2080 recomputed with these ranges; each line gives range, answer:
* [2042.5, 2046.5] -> 14.9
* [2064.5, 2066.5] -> 9.04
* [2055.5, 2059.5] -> 14.6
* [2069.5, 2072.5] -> 12.9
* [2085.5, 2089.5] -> 16.4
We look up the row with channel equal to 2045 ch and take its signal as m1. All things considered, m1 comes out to 14.84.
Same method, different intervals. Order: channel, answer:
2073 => 15.45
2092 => 16.44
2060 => 14.52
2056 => 14.17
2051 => 15.29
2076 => 15.94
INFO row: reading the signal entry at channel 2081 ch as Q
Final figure 16.16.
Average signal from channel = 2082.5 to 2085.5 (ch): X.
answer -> 16.3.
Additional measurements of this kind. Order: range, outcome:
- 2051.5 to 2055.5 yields 15.1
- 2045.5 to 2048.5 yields 14.8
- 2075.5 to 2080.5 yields 16.2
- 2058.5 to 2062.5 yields 14.1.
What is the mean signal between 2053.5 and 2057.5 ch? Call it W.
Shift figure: 14.7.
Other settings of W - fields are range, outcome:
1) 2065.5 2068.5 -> 9.13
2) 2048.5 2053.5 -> 15.3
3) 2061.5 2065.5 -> 11.3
